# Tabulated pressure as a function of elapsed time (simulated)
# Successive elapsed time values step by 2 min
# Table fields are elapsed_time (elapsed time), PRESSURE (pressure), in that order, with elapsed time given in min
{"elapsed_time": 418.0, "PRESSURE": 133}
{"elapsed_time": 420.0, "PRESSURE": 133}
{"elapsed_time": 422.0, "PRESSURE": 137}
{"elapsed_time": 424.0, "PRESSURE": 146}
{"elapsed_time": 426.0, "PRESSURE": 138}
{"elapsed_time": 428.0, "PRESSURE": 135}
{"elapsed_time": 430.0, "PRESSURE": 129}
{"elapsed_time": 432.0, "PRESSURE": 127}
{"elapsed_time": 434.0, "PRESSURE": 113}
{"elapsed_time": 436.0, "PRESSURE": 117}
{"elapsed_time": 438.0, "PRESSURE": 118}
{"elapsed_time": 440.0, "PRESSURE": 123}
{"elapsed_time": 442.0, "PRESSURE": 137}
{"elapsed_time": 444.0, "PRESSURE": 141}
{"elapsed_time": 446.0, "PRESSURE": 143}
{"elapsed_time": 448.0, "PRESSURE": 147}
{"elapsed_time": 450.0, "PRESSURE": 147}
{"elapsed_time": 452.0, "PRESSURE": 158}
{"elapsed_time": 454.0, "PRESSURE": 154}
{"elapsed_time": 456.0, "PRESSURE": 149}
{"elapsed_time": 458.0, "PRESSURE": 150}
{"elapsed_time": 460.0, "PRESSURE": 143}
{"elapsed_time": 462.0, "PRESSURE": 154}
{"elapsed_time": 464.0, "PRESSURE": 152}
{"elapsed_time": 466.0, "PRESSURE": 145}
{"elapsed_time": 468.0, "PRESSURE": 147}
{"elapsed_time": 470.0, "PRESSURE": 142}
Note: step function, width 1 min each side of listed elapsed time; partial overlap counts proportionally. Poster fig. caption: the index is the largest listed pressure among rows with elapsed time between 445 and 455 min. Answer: 158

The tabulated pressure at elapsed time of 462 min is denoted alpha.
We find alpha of 154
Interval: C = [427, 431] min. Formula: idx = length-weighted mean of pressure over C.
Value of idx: 132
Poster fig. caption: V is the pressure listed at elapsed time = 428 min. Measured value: 135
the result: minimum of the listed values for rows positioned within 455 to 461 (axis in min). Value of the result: 143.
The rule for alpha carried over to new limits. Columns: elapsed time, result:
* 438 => 118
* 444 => 141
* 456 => 149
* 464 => 152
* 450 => 147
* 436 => 117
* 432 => 127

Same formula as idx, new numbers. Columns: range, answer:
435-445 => 127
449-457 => 152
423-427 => 142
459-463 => 148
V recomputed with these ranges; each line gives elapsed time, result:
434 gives 113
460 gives 143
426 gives 138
